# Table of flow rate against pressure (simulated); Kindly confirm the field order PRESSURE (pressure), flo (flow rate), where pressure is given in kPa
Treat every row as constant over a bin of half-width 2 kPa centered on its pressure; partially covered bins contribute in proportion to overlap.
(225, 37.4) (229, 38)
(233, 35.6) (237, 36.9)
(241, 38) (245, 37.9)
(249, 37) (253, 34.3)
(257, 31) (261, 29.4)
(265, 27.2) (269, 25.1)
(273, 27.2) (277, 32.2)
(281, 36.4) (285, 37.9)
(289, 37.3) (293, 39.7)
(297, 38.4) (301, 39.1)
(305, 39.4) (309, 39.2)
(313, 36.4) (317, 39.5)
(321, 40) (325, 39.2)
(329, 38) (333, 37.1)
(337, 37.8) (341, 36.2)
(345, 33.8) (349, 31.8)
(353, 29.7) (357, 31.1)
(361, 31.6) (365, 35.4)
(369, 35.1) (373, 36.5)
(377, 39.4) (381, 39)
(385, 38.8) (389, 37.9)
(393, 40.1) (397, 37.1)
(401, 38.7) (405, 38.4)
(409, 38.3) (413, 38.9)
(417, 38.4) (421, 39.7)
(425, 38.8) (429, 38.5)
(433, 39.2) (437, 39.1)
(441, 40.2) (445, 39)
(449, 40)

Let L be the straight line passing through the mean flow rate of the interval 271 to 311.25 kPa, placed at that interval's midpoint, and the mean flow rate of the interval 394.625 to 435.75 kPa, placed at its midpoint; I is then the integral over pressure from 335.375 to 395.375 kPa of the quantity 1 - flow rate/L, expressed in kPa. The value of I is 3.56 kPa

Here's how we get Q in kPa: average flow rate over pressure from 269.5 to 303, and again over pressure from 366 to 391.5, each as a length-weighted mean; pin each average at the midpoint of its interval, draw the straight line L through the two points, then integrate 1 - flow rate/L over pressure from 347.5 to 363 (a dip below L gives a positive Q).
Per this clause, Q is 2.6 kPa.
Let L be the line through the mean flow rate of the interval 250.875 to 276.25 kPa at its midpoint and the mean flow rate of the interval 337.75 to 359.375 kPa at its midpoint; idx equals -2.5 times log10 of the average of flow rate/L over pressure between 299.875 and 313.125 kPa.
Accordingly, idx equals -0.24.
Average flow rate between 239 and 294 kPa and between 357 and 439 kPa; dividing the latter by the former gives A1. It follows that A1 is 1.13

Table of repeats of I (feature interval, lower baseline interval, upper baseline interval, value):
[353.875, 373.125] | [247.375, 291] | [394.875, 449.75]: 1.53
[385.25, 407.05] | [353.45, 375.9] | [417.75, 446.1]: -1.28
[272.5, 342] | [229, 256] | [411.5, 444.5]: -0.17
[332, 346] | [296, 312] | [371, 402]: 0.86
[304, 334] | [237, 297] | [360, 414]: -2.65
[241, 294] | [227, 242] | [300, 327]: 6.34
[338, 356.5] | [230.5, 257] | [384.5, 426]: 2.33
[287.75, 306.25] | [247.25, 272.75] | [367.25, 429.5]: -3.59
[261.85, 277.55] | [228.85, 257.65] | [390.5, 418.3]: 3.84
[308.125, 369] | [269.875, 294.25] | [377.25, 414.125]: 1.32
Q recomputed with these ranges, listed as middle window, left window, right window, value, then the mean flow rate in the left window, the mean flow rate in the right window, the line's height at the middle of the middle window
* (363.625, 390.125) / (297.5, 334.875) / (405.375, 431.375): 0.84 kPa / 38.7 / 38.7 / 38.7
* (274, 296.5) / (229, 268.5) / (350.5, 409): -1.12 kPa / 34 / 36.4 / 34.7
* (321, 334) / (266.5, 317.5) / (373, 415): -0.61 kPa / 35.8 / 38.6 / 36.8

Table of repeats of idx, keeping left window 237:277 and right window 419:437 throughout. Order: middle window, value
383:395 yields -0.041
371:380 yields -0.032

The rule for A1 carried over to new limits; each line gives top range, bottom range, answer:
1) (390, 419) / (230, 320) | 1.09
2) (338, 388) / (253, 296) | 1.07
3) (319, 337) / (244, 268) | 1.19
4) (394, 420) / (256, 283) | 1.29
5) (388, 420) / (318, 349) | 1.04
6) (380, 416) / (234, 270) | 1.16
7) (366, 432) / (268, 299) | 1.11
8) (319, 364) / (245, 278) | 1.14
